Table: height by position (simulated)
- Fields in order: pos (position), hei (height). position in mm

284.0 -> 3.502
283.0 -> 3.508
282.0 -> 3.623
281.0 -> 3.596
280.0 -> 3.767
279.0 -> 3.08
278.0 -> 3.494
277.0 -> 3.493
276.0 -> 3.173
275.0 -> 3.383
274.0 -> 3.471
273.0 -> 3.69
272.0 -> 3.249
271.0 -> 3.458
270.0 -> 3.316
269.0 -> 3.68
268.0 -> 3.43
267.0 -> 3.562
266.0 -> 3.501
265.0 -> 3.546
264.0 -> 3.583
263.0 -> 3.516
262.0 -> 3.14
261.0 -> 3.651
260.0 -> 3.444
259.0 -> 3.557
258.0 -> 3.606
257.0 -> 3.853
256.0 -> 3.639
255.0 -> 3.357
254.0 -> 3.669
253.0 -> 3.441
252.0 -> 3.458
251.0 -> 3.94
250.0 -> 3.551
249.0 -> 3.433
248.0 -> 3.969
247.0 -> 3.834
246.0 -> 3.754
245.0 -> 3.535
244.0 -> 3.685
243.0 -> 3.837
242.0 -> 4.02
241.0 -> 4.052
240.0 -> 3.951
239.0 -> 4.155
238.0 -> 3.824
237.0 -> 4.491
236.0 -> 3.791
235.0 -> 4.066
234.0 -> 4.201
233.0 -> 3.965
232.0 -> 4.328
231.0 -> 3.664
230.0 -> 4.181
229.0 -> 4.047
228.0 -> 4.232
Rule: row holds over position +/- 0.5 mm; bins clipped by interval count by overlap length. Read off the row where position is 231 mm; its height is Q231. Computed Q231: 3.664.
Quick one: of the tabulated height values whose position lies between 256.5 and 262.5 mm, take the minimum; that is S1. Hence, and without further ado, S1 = 3.14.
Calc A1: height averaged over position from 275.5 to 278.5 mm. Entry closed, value 3.39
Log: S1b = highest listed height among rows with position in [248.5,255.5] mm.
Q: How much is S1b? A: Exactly 3.94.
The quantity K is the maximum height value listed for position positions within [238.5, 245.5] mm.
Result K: 4.155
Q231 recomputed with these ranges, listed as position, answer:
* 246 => 3.754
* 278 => 3.494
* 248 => 3.969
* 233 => 3.965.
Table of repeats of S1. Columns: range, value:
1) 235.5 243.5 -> 3.791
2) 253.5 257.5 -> 3.357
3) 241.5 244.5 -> 3.685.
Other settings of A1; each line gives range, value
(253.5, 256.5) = 3.55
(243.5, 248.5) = 3.76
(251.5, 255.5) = 3.48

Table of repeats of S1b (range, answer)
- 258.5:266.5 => 3.651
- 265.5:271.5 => 3.68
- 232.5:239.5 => 4.491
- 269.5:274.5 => 3.69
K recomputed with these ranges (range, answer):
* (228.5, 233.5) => 4.328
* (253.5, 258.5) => 3.853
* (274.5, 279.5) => 3.494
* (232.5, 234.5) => 4.201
